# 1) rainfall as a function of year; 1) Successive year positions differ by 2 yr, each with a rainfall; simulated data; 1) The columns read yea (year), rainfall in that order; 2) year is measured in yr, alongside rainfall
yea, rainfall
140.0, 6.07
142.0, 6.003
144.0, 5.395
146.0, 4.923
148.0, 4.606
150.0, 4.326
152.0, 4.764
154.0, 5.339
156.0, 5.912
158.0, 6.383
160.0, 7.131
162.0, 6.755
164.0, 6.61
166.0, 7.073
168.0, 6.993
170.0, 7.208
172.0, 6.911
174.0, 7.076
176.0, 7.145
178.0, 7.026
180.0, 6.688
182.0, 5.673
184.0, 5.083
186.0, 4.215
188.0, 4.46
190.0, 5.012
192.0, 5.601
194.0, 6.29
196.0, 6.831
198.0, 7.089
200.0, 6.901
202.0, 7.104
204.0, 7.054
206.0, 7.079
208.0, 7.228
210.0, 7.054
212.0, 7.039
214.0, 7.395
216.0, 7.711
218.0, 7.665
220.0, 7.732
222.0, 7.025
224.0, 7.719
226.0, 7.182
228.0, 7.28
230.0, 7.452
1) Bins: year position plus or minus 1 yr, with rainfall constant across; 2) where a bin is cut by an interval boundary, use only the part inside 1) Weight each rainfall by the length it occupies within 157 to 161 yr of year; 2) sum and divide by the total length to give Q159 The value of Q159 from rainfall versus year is 6.76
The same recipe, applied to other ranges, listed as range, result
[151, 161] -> 5.91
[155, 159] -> 6.15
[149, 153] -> 4.54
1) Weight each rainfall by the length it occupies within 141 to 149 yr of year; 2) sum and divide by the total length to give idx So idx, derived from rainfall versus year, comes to 5.23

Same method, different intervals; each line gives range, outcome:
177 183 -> 6.46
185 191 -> 4.56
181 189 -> 4.86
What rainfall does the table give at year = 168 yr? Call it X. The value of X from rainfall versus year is 6.993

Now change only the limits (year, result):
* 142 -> 6.003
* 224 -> 7.719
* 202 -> 7.104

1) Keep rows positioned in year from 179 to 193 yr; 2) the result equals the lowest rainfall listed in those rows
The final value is 4.215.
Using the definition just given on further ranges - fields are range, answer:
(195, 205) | 6.831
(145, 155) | 4.326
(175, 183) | 5.673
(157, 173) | 6.383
